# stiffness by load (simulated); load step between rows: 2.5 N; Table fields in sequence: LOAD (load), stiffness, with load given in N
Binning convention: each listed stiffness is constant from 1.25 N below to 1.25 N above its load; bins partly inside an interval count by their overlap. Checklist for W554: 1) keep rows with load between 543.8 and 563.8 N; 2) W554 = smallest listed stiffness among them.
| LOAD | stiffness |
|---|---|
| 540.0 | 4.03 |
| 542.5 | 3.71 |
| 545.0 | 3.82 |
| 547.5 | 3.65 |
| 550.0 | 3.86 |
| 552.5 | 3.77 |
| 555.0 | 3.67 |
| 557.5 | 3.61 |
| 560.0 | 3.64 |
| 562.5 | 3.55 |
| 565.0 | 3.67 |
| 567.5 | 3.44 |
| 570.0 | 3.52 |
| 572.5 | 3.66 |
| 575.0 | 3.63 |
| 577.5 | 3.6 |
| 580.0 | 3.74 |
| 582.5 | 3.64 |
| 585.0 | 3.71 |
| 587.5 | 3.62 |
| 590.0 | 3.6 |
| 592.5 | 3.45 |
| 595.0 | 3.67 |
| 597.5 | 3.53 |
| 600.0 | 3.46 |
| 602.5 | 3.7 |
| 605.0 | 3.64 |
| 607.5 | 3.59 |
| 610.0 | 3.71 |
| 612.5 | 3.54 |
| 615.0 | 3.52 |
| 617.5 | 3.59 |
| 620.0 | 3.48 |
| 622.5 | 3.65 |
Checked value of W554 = 3.55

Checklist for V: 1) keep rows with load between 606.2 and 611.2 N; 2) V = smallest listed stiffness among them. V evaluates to 3.59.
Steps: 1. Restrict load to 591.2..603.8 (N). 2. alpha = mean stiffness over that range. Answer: 3.56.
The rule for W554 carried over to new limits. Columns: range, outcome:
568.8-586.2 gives 3.52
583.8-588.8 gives 3.62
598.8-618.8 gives 3.46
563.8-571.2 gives 3.44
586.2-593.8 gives 3.45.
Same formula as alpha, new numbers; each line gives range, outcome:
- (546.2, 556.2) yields 3.74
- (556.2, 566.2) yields 3.62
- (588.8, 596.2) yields 3.57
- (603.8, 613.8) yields 3.62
